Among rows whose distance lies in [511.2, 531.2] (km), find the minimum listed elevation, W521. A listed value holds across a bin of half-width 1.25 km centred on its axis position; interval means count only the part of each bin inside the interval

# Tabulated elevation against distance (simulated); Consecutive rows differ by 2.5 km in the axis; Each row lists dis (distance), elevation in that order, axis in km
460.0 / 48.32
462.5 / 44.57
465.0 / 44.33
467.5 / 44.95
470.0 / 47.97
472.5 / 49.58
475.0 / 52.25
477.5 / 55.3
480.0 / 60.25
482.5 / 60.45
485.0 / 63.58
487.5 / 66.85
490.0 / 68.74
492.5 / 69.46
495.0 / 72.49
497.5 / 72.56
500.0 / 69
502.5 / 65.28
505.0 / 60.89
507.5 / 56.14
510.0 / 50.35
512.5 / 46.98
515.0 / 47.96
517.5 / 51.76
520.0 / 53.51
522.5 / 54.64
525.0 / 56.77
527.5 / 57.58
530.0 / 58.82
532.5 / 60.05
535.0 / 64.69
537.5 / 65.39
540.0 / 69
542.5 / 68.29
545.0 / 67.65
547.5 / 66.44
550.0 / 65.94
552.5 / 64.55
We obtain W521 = 46.98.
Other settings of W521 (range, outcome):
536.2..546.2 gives 65.39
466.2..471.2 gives 44.95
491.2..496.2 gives 69.46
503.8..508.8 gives 56.14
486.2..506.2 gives 60.89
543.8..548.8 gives 66.44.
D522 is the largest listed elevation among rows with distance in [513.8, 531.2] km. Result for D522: 58.82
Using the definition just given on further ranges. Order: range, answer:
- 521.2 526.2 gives 56.77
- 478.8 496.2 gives 72.49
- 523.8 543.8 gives 69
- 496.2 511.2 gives 72.56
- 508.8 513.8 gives 50.35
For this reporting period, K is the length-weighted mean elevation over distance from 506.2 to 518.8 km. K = 50.7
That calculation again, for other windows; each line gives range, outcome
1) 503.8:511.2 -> 55.8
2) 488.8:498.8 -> 70.8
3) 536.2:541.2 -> 67.2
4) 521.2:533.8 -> 57.6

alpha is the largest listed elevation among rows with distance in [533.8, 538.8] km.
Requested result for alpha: 65.39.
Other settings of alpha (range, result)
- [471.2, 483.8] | 60.45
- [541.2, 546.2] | 68.29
